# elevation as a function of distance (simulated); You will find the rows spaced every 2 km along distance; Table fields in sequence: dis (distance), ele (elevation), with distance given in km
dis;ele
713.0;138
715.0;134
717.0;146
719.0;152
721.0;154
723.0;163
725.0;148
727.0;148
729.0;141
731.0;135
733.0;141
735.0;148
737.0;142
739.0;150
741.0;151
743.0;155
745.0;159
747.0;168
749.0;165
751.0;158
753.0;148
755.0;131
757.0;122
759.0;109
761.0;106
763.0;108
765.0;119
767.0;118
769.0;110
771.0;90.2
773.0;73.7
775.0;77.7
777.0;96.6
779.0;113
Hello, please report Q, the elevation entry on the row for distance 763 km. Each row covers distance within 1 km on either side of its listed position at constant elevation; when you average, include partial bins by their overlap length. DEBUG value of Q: 108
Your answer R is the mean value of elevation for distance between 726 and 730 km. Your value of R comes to 144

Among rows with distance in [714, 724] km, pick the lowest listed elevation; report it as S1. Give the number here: 134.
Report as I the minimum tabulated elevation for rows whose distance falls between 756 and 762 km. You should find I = 106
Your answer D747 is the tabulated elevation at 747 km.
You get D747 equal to 168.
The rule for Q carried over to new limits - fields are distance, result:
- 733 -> 141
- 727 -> 148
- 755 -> 131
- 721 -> 154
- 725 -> 148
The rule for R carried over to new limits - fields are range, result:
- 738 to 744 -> 152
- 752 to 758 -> 134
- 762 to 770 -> 114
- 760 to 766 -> 111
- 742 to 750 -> 162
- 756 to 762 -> 112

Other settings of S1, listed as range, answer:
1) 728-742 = 135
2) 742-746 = 155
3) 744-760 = 109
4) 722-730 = 141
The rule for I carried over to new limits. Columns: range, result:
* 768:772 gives 90.2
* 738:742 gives 150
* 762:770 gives 108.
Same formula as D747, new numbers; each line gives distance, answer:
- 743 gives 155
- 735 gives 148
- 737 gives 142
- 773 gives 73.7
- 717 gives 146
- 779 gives 113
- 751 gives 158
